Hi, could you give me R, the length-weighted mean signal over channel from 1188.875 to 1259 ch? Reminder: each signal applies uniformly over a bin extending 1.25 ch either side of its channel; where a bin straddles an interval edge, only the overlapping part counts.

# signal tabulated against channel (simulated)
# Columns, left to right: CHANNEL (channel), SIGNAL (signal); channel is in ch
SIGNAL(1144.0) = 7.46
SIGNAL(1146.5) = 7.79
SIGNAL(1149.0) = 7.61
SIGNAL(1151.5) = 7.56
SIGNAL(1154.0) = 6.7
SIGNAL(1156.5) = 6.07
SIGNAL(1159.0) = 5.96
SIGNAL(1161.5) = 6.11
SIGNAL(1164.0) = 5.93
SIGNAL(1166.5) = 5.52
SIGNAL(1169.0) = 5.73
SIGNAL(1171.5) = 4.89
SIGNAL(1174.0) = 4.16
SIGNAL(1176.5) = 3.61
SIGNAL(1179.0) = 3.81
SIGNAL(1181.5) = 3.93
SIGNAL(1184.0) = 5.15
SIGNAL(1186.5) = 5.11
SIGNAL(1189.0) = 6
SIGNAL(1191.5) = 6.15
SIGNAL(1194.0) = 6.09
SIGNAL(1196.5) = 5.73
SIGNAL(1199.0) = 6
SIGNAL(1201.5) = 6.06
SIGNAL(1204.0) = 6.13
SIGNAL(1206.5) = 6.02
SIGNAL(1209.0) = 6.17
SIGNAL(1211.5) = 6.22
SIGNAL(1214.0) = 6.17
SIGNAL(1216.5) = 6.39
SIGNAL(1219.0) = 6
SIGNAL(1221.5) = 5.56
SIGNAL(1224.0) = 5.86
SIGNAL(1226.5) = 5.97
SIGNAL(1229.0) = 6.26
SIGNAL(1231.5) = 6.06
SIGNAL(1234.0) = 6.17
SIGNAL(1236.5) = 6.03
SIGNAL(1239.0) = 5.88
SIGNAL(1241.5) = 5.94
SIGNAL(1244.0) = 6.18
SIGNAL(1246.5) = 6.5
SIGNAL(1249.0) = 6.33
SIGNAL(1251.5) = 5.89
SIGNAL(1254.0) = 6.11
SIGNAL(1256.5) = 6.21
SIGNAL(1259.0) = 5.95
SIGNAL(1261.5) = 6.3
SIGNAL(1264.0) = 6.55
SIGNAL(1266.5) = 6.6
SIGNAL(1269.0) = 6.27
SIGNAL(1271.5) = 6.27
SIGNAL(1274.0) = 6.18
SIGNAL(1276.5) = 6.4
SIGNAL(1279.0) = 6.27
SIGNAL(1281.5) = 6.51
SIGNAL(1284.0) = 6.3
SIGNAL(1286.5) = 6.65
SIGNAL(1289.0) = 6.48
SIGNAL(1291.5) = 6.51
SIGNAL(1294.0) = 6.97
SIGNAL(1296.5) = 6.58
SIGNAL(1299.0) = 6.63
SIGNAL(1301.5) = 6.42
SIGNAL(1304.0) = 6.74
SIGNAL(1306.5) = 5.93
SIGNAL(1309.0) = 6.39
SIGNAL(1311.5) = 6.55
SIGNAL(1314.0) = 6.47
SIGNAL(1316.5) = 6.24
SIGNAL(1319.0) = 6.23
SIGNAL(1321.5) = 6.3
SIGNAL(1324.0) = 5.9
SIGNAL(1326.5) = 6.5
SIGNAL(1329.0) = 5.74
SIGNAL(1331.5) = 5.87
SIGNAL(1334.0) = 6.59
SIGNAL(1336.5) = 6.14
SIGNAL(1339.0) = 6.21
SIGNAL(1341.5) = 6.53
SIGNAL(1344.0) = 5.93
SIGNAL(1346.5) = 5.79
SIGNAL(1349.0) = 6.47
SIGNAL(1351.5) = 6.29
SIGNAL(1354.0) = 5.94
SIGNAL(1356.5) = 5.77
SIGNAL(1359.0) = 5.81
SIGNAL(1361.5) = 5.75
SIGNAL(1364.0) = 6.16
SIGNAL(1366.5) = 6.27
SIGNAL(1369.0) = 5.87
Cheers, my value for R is 6.07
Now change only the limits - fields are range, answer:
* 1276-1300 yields 6.53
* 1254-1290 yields 6.34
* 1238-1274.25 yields 6.21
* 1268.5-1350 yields 6.33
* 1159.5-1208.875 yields 5.4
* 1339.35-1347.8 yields 6.1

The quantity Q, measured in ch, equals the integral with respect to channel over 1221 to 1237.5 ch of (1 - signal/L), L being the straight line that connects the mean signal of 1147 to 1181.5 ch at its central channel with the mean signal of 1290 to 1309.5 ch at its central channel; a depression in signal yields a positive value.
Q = 0.2 ch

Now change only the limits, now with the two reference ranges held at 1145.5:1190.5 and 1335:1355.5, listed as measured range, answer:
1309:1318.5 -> -0.5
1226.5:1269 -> -2.2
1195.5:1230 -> -1.6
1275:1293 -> -1.4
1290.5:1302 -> -1.2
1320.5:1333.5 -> 0.0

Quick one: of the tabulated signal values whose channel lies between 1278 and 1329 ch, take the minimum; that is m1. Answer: 5.74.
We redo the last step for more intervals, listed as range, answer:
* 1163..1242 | 3.61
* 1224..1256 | 5.86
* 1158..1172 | 4.89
